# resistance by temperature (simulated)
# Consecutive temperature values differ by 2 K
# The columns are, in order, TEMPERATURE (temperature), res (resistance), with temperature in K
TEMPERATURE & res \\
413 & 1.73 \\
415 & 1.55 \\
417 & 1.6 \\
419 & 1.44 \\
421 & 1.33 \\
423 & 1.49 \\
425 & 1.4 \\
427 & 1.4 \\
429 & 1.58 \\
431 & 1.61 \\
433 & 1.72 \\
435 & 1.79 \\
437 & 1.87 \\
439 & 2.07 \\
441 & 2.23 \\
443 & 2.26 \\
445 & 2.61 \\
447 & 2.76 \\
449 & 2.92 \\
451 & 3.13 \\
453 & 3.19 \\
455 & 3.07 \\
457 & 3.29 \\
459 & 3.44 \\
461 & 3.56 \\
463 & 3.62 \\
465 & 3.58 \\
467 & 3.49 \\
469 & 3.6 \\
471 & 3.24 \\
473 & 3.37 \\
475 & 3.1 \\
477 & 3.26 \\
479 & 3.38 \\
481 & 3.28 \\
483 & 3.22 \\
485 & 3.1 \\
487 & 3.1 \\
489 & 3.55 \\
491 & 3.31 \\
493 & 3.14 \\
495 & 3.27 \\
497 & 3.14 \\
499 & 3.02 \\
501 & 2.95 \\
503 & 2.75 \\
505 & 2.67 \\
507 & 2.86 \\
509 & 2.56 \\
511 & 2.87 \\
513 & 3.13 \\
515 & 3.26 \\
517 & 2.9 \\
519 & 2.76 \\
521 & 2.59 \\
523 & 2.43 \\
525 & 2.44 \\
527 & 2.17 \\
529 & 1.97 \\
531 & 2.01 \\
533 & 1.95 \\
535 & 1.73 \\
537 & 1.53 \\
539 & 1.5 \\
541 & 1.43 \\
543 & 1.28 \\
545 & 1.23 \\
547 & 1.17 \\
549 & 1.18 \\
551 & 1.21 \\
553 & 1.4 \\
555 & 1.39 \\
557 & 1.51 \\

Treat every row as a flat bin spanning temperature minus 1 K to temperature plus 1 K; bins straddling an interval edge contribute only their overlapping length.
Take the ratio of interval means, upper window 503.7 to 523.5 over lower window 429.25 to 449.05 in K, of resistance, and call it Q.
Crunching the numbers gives 1.3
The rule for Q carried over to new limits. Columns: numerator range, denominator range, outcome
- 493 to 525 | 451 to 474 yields 0.85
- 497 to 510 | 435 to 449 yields 1.23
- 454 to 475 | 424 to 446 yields 1.83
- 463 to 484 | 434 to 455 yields 1.34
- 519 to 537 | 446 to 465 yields 0.67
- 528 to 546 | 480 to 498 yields 0.50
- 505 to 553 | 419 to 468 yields 0.85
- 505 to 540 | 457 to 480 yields 0.70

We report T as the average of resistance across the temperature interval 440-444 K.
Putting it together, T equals 2.25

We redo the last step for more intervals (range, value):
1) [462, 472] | 3.51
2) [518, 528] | 2.48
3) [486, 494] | 3.27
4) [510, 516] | 3.09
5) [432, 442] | 1.94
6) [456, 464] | 3.48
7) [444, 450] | 2.76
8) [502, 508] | 2.76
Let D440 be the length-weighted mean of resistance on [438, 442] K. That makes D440 2.15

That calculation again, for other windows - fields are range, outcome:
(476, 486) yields 3.25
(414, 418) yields 1.58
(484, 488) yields 3.1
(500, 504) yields 2.85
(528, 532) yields 1.99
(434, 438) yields 1.83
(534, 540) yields 1.59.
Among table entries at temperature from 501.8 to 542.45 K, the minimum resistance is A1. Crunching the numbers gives 1.43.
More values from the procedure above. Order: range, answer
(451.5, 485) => 3.07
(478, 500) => 3.02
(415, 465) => 1.33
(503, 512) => 2.56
